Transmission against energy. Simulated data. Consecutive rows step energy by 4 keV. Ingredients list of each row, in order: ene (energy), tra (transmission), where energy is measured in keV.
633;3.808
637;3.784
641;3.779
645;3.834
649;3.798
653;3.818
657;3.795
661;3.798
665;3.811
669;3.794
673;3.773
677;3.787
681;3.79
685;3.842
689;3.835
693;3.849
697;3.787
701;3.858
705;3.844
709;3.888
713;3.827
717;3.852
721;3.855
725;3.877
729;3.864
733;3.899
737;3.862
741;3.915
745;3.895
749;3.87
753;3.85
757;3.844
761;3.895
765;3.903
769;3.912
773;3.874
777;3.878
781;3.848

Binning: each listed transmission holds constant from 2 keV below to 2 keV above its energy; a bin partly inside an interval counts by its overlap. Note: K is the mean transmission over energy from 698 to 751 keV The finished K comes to 3.87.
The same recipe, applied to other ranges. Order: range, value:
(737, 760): 3.87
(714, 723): 3.85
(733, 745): 3.89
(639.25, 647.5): 3.81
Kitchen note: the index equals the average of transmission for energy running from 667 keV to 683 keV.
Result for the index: 3.79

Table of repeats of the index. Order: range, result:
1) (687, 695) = 3.84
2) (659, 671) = 3.8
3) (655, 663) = 3.8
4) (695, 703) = 3.82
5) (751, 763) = 3.86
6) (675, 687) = 3.81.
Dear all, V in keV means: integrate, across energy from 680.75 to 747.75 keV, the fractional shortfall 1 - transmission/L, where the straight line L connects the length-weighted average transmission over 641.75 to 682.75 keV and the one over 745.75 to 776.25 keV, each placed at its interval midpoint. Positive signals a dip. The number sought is -0.3 keV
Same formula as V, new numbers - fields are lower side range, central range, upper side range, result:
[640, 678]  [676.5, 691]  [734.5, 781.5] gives 0.0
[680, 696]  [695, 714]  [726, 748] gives 0.0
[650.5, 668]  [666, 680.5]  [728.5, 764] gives 0.1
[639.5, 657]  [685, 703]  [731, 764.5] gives 0.0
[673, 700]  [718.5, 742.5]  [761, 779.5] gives -0.1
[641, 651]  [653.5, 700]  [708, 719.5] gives 0.3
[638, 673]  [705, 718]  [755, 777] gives 0.0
